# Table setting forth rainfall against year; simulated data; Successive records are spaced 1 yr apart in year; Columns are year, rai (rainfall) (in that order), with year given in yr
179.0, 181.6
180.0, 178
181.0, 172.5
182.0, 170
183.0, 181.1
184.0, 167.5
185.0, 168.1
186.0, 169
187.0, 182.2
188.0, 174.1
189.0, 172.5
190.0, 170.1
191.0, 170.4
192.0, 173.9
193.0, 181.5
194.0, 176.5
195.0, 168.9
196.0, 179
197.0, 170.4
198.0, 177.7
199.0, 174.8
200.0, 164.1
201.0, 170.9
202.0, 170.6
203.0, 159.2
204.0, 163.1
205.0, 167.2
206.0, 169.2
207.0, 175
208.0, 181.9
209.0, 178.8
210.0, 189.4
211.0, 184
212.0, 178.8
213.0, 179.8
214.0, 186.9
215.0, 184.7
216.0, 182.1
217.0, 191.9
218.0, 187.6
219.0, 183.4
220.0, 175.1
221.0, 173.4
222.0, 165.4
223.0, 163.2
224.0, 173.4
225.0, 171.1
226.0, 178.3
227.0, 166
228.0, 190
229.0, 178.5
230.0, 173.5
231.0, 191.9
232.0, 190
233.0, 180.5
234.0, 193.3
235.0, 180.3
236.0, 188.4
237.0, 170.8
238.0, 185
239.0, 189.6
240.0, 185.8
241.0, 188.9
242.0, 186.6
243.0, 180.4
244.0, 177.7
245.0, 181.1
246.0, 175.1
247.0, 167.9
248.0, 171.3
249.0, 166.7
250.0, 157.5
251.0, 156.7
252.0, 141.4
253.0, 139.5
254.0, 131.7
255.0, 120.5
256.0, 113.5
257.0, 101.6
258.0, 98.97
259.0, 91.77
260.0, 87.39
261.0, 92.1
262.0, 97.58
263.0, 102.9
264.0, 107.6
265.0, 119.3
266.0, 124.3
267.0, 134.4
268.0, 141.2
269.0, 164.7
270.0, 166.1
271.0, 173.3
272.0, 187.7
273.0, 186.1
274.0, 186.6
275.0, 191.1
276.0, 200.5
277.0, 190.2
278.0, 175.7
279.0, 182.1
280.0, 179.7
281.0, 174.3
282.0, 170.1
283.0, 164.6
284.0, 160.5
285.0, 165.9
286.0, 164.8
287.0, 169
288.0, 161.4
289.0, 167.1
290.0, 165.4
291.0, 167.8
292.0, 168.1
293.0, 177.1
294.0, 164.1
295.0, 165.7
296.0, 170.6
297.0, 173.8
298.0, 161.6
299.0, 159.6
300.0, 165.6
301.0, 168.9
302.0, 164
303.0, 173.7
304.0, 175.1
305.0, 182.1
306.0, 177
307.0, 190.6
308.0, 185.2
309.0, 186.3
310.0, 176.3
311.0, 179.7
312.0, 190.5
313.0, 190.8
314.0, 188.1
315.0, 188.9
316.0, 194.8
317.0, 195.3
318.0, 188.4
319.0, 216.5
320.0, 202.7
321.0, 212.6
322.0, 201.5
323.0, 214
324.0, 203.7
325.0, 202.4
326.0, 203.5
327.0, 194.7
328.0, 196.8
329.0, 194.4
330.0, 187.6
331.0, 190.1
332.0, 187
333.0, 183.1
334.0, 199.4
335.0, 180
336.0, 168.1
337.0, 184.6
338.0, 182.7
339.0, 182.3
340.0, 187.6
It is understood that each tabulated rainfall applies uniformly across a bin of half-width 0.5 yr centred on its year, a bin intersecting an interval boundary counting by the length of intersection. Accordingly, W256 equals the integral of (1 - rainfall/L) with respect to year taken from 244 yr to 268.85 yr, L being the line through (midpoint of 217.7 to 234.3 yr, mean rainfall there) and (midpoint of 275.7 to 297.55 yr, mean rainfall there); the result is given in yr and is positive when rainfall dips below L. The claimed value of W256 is 6.2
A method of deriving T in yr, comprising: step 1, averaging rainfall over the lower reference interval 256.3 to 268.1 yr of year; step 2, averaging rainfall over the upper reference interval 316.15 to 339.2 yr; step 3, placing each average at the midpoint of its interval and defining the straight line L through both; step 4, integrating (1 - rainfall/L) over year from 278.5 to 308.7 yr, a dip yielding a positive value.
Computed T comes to -4.53 yr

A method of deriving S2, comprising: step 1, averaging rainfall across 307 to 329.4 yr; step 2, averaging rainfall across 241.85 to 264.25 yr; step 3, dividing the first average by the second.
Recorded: 1.43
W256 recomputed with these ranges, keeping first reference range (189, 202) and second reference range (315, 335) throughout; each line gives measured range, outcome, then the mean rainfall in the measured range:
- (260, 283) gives 3.96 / 155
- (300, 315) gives 1.08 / 180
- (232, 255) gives 1.29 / 172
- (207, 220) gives -0.51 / 183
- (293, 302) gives 1.20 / 167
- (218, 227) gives 0.24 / 173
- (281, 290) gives 1.15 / 166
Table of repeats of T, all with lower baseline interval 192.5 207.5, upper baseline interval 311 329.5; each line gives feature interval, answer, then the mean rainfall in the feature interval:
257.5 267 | 4.2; 104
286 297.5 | 1.4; 168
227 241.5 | -0.4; 184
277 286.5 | 0.9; 172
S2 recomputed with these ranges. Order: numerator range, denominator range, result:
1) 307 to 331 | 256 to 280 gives 1.36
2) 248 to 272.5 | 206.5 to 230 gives 0.73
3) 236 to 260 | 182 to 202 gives 0.89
